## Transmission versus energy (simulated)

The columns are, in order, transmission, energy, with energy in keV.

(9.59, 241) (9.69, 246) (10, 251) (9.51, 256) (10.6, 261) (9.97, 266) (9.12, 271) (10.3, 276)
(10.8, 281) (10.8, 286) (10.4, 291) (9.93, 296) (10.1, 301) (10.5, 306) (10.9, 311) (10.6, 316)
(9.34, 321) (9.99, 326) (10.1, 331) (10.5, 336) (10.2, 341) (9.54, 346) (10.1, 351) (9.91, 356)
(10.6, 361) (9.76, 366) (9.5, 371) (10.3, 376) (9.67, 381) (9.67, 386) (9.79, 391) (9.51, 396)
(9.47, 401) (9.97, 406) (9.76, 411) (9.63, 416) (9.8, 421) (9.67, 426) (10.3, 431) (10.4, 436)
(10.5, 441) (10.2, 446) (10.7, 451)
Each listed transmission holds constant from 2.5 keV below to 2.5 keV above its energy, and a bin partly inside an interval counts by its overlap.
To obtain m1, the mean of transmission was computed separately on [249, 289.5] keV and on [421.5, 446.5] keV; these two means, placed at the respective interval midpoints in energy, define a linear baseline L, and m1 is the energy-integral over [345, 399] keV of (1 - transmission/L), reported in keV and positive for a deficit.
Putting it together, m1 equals 1.66 keV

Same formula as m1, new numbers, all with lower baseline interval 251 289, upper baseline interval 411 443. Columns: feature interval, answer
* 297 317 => -0.7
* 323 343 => -0.2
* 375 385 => 0.2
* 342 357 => 0.3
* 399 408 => 0.3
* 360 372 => 0.2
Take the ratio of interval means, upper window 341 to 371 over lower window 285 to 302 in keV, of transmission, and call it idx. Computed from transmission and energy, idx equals 0.97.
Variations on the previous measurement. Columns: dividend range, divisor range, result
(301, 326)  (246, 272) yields 1.04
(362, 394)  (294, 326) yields 0.96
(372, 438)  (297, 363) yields 0.97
